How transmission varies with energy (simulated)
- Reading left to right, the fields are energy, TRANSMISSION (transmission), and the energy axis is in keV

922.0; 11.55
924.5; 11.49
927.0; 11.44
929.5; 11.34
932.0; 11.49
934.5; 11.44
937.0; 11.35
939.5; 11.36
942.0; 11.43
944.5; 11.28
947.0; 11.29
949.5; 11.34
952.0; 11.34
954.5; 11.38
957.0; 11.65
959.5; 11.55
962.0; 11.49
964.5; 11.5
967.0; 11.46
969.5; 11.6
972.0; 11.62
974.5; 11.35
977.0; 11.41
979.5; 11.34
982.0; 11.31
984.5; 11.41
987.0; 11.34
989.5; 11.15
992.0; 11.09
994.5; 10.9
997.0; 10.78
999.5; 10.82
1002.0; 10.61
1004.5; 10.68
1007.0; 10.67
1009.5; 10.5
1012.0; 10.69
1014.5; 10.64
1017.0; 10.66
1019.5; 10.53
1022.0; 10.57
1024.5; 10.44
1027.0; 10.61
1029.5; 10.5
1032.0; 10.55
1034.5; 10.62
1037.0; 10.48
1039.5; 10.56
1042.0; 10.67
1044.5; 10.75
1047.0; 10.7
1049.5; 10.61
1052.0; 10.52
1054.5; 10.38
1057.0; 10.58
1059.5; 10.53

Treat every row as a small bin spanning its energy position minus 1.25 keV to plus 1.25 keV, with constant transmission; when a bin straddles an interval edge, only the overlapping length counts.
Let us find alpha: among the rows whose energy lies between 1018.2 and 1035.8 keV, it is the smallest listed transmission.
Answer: 10.44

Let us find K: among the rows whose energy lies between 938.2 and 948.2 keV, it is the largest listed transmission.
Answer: 11.43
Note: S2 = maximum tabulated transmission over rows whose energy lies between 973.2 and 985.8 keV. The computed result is 11.41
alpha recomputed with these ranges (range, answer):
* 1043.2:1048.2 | 10.7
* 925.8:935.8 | 11.34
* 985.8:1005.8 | 10.61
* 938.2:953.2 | 11.28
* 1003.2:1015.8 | 10.5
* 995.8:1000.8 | 10.78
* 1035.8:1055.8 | 10.38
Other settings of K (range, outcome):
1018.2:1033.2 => 10.61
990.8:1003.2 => 11.09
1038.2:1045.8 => 10.75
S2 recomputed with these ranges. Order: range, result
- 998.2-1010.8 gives 10.82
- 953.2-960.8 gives 11.65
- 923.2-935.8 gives 11.49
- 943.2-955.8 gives 11.38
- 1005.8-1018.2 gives 10.69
